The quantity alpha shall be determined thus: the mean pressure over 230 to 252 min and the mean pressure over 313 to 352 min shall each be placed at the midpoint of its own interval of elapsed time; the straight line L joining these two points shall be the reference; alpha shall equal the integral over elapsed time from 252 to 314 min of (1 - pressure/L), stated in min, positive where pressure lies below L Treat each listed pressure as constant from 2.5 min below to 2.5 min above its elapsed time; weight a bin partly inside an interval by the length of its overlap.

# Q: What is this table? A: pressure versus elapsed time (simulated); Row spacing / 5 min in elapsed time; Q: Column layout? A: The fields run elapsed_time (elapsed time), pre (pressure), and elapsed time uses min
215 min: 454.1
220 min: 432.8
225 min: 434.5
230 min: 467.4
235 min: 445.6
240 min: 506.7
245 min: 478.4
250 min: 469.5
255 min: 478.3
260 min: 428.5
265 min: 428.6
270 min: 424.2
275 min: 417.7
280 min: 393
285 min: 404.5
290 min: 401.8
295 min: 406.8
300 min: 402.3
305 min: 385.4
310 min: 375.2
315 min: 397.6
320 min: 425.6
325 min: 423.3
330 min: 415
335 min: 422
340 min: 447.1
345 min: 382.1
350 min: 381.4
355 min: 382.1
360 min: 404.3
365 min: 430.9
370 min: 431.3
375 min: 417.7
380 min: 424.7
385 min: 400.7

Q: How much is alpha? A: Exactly 4.70 min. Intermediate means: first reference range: 474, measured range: 412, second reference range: 412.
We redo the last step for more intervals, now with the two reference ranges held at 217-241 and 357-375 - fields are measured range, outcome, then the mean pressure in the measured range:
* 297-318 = 2.1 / 391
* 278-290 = 1.1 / 400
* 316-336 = 0.5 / 420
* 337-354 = 0.9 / 402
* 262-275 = 0.6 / 425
